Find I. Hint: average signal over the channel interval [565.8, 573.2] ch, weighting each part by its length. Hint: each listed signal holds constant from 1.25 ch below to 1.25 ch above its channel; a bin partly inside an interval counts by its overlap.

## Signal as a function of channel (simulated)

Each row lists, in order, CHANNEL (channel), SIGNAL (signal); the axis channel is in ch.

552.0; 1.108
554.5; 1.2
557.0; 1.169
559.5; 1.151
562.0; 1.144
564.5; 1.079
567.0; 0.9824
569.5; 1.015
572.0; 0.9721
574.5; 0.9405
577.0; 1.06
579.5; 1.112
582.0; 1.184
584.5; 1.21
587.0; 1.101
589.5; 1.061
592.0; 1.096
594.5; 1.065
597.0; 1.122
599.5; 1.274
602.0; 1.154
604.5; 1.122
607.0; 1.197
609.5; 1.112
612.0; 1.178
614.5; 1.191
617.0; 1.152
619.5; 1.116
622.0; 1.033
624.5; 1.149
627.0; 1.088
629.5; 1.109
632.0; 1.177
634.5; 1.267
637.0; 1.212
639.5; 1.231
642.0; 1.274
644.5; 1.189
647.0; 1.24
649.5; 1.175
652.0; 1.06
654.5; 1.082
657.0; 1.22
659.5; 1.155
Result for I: 0.99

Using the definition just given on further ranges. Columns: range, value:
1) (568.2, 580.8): 1.02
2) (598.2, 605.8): 1.18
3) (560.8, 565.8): 1.11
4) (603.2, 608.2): 1.16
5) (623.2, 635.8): 1.16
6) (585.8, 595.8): 1.08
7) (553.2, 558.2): 1.18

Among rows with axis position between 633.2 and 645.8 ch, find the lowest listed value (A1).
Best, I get 1.189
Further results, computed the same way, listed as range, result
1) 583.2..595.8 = 1.061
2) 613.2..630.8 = 1.033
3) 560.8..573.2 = 0.9721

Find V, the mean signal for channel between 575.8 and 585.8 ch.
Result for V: 1.14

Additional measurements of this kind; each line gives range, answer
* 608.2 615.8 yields 1.16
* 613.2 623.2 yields 1.12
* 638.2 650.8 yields 1.22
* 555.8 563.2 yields 1.15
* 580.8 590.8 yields 1.14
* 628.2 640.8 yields 1.2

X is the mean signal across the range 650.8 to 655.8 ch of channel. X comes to 1.07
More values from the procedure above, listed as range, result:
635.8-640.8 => 1.22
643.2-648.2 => 1.21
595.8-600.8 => 1.2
